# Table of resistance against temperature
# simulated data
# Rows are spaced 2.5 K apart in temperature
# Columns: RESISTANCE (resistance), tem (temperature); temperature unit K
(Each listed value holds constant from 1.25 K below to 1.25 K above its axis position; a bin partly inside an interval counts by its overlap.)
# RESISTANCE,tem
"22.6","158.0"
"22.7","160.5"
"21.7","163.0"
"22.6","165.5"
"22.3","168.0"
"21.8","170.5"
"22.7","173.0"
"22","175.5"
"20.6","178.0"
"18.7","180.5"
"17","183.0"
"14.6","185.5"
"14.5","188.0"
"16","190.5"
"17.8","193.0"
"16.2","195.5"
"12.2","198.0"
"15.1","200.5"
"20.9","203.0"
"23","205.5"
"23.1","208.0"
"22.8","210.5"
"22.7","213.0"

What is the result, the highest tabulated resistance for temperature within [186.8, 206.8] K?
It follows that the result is 23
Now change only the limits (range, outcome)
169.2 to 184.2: 22.7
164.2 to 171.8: 22.6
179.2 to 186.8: 18.7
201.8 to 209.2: 23.1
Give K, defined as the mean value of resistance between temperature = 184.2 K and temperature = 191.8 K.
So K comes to 15.1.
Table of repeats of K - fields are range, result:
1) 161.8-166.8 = 22.2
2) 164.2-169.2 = 22.4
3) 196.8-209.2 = 18.9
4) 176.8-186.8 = 17.7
